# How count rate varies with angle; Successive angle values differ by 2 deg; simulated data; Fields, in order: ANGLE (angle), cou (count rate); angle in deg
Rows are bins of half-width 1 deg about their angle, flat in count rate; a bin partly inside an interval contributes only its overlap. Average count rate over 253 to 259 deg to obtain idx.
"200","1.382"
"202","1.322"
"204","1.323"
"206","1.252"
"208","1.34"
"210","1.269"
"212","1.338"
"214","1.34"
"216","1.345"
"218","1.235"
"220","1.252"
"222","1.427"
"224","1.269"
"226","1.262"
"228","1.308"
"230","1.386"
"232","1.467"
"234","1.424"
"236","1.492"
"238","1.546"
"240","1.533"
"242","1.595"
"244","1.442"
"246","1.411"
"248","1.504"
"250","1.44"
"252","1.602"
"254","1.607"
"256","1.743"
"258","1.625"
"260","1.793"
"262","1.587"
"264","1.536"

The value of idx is 1.66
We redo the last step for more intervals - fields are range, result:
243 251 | 1.45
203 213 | 1.3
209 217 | 1.32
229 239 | 1.46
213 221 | 1.29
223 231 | 1.31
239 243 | 1.56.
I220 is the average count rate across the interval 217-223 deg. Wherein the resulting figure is 1.3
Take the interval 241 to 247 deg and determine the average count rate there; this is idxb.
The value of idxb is 1.48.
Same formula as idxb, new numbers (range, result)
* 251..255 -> 1.6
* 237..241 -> 1.54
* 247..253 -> 1.52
